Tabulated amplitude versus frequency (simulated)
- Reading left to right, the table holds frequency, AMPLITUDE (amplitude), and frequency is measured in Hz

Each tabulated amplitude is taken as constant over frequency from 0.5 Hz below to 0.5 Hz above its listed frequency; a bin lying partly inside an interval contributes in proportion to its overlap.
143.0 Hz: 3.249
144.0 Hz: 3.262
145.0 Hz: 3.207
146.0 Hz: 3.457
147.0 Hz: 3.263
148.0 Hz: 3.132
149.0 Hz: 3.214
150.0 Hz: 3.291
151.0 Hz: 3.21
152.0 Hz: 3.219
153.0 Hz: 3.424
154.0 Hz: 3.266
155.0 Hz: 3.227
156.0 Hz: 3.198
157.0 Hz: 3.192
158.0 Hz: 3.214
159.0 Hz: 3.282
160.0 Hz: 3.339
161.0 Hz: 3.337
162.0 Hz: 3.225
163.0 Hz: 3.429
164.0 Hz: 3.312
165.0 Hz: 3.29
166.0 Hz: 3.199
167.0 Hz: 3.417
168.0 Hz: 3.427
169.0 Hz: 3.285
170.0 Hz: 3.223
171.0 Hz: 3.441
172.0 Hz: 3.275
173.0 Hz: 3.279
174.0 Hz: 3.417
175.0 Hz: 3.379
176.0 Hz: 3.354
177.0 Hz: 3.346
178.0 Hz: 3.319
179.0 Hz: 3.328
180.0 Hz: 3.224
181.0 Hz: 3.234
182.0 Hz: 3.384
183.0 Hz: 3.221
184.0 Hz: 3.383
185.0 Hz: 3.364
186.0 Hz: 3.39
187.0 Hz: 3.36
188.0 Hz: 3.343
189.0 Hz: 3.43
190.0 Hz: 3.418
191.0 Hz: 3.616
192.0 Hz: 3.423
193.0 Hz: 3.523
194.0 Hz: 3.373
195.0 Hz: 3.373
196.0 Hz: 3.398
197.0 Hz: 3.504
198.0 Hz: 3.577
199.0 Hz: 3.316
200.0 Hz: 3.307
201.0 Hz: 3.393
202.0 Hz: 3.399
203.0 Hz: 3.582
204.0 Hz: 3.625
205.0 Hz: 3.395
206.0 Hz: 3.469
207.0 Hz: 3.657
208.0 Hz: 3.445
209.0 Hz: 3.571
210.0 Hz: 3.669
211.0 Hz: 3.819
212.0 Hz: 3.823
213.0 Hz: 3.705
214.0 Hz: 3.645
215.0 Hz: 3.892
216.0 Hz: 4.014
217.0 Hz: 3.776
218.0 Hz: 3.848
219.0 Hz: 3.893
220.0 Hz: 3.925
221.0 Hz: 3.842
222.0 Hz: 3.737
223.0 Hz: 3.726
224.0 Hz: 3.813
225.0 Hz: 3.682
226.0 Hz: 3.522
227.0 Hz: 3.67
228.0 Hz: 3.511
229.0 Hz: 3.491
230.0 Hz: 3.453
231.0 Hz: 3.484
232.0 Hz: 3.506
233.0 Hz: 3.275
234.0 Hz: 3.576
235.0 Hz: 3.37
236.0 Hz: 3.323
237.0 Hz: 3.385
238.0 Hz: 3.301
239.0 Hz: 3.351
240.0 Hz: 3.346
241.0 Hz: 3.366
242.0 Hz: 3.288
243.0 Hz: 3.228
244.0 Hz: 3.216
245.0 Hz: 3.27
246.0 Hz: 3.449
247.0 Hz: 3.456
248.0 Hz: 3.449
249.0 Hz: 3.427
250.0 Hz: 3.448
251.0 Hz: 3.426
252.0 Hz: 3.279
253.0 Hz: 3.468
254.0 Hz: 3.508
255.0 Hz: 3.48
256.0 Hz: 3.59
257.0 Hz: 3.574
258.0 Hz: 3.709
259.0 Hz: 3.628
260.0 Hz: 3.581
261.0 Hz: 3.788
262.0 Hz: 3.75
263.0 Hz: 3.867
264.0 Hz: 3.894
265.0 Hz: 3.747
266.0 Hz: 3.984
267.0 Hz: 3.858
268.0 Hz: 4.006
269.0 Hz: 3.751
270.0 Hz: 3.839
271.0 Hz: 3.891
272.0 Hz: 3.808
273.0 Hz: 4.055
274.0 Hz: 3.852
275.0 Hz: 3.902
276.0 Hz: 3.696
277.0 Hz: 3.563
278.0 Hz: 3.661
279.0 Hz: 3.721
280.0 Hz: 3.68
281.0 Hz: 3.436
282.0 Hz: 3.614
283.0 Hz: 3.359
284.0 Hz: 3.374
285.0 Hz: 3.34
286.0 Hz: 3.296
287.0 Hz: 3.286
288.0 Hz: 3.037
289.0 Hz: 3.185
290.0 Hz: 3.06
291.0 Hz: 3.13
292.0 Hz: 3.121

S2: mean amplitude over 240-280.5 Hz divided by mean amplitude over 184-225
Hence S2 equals 1.0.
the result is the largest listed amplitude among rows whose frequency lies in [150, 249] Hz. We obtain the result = 4.014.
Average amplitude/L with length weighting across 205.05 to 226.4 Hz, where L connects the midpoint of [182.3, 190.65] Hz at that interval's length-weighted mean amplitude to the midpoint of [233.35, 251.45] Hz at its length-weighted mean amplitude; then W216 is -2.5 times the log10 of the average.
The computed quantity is -0.11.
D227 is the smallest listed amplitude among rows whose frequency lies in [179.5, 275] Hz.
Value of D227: 3.216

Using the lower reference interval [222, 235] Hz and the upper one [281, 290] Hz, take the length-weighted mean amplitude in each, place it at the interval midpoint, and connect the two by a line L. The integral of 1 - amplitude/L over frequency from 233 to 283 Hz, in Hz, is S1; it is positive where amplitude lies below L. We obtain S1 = -2.34 Hz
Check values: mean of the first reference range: 3.56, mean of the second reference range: 3.3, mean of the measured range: 3.58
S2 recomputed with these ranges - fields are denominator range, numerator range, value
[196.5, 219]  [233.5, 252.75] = 0.93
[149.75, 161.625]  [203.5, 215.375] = 1.11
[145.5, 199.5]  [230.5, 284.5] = 1.07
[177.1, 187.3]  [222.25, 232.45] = 1.08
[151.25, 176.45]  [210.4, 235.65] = 1.11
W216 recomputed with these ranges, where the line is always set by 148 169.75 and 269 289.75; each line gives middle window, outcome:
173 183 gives 0.00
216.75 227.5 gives -0.10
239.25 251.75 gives 0.04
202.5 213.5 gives -0.07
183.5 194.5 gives -0.02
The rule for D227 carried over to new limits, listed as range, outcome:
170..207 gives 3.221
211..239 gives 3.275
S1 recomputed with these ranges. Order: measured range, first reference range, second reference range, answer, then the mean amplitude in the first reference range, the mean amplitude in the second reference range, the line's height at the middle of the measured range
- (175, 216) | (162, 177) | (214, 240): -0.12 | 3.33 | 3.61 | 3.46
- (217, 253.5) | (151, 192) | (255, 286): 0.72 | 3.33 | 3.71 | 3.57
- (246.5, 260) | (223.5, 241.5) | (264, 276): 0.71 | 3.47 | 3.87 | 3.69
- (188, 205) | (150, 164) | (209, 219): 0.86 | 3.28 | 3.79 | 3.63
